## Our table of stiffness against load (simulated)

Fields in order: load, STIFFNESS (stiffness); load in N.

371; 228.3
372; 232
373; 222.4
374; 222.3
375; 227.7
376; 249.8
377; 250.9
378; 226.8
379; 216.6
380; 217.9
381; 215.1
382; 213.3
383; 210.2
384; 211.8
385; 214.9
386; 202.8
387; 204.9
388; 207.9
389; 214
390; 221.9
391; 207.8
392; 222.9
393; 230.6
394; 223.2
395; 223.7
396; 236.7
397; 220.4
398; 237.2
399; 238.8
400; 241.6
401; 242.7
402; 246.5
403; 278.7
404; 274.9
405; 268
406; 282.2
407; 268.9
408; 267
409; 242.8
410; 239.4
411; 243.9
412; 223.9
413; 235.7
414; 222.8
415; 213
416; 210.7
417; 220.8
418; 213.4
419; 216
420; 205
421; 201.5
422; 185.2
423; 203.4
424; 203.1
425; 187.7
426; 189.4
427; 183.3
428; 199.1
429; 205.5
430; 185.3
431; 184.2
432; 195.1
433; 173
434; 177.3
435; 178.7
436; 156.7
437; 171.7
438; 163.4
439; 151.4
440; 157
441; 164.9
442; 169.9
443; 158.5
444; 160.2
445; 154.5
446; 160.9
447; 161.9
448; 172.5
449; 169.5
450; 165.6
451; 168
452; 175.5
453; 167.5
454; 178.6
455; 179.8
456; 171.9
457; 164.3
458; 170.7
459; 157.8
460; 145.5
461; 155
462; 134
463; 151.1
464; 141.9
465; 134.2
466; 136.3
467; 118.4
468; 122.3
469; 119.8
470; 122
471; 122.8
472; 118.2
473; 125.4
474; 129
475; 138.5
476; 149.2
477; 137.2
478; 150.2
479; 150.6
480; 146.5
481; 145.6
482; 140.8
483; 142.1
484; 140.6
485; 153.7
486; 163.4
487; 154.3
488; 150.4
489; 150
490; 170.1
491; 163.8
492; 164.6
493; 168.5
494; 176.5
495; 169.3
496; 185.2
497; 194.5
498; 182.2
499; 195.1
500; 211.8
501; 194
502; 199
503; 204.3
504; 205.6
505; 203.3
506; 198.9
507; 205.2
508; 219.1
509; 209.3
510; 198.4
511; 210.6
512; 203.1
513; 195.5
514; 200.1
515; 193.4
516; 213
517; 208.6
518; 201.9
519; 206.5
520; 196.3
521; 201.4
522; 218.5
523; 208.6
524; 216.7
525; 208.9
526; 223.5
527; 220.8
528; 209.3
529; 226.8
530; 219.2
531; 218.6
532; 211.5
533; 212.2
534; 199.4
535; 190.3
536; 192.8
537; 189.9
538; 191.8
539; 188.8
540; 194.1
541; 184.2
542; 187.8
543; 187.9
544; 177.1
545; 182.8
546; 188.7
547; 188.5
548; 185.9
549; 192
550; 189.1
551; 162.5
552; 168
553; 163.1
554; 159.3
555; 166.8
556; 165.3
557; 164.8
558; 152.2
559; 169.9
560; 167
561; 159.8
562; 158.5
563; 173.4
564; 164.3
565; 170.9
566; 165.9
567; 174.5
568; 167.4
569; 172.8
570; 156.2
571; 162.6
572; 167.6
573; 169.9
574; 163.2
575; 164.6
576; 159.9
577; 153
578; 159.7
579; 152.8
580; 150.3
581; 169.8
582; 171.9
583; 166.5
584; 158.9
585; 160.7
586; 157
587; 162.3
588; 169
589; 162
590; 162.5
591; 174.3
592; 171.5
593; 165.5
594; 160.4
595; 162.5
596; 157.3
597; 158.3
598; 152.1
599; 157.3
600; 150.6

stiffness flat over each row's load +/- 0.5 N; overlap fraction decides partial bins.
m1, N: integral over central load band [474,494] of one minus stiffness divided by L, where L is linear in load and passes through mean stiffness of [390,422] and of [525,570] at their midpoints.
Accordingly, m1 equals 5.3 N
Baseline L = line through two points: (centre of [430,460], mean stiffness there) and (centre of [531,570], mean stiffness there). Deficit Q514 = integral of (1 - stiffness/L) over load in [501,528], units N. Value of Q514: -4.8 N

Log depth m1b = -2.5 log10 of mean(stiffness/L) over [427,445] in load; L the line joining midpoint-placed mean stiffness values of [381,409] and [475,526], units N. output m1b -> 0.23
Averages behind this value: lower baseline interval 234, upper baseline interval 183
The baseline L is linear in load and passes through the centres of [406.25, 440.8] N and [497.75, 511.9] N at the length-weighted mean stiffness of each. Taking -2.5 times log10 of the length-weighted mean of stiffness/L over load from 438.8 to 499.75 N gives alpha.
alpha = 0.292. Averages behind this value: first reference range 202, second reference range 203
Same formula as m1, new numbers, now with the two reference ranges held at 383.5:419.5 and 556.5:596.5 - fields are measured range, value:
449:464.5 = 3.6 N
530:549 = -1.6 N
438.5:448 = 2.4 N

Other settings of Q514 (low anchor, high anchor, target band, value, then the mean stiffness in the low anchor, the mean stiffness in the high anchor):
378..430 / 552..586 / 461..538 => 3.9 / 223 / 164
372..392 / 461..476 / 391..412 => -4.9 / 219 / 131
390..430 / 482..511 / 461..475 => 4.7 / 227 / 181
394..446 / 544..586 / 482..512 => 0.8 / 209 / 167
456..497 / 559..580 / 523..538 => -5.0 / 148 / 164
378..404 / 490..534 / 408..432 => 1.0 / 225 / 201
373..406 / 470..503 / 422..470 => 5.9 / 230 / 159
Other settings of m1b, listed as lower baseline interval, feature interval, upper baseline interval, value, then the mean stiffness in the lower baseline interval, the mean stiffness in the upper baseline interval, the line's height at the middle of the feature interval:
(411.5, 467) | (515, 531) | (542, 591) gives -0.23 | 177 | 168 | 171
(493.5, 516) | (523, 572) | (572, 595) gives -0.03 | 198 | 163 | 179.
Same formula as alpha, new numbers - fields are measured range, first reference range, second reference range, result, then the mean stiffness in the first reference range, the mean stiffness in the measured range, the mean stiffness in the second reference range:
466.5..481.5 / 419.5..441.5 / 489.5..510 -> 0.38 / 183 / 133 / 191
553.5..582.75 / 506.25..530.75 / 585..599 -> 0.09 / 209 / 164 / 162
